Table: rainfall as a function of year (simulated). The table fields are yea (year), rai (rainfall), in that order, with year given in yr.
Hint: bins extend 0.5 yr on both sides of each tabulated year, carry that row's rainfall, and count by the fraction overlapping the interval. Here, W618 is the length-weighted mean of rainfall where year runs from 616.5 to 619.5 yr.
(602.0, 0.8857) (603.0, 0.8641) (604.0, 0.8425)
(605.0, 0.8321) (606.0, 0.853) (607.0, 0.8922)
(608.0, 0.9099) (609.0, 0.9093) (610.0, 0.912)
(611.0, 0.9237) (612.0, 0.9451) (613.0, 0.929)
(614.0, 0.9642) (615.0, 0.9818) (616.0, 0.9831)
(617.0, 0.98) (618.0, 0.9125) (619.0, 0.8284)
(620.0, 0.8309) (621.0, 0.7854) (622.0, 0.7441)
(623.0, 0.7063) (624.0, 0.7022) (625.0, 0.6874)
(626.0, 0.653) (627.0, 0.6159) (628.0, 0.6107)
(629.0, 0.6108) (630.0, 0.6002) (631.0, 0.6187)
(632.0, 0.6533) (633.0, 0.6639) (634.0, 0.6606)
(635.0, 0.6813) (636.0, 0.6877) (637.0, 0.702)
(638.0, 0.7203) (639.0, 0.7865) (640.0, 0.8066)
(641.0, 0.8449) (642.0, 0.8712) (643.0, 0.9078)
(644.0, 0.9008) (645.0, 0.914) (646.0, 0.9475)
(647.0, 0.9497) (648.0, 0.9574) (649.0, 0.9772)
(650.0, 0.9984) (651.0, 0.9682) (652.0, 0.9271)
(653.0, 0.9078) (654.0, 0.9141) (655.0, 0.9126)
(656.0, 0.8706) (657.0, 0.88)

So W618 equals 0.907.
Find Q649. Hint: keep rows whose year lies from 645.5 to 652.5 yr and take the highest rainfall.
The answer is 0.9984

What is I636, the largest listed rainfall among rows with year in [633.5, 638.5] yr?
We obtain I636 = 0.7203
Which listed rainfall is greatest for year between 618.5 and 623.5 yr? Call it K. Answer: 0.8309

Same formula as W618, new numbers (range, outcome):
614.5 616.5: 0.982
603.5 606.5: 0.843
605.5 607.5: 0.873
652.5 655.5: 0.912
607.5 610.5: 0.91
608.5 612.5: 0.923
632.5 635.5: 0.669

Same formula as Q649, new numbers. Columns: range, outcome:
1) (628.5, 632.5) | 0.6533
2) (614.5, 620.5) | 0.9831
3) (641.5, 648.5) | 0.9574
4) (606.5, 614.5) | 0.9642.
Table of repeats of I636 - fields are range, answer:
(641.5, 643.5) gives 0.9078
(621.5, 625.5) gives 0.7441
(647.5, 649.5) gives 0.9772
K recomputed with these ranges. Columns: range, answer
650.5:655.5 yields 0.9682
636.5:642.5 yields 0.8712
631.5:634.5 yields 0.6639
